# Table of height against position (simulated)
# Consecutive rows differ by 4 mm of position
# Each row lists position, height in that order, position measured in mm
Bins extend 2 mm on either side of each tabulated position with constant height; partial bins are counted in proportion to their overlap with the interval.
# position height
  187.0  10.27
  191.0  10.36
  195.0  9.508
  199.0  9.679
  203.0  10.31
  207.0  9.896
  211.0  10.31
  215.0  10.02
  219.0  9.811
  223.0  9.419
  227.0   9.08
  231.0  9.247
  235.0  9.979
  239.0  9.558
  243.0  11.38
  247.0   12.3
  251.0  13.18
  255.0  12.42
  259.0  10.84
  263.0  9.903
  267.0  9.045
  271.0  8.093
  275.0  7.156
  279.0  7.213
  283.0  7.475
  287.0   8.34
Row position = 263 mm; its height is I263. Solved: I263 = 9.903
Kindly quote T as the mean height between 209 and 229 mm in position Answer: 9.73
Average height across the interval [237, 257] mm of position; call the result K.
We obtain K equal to 11.8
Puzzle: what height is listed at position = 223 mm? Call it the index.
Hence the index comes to 9.419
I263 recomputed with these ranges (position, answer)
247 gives 12.3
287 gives 8.34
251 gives 13.18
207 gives 9.896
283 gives 7.475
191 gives 10.36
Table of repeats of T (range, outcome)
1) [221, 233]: 9.25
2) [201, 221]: 10.1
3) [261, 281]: 8.28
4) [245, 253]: 12.7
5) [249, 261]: 12.1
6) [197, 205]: 9.99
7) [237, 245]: 10.5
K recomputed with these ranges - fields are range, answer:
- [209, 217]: 10.2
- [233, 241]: 9.77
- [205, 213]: 10.1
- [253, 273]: 10.1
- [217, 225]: 9.62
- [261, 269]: 9.47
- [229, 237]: 9.61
